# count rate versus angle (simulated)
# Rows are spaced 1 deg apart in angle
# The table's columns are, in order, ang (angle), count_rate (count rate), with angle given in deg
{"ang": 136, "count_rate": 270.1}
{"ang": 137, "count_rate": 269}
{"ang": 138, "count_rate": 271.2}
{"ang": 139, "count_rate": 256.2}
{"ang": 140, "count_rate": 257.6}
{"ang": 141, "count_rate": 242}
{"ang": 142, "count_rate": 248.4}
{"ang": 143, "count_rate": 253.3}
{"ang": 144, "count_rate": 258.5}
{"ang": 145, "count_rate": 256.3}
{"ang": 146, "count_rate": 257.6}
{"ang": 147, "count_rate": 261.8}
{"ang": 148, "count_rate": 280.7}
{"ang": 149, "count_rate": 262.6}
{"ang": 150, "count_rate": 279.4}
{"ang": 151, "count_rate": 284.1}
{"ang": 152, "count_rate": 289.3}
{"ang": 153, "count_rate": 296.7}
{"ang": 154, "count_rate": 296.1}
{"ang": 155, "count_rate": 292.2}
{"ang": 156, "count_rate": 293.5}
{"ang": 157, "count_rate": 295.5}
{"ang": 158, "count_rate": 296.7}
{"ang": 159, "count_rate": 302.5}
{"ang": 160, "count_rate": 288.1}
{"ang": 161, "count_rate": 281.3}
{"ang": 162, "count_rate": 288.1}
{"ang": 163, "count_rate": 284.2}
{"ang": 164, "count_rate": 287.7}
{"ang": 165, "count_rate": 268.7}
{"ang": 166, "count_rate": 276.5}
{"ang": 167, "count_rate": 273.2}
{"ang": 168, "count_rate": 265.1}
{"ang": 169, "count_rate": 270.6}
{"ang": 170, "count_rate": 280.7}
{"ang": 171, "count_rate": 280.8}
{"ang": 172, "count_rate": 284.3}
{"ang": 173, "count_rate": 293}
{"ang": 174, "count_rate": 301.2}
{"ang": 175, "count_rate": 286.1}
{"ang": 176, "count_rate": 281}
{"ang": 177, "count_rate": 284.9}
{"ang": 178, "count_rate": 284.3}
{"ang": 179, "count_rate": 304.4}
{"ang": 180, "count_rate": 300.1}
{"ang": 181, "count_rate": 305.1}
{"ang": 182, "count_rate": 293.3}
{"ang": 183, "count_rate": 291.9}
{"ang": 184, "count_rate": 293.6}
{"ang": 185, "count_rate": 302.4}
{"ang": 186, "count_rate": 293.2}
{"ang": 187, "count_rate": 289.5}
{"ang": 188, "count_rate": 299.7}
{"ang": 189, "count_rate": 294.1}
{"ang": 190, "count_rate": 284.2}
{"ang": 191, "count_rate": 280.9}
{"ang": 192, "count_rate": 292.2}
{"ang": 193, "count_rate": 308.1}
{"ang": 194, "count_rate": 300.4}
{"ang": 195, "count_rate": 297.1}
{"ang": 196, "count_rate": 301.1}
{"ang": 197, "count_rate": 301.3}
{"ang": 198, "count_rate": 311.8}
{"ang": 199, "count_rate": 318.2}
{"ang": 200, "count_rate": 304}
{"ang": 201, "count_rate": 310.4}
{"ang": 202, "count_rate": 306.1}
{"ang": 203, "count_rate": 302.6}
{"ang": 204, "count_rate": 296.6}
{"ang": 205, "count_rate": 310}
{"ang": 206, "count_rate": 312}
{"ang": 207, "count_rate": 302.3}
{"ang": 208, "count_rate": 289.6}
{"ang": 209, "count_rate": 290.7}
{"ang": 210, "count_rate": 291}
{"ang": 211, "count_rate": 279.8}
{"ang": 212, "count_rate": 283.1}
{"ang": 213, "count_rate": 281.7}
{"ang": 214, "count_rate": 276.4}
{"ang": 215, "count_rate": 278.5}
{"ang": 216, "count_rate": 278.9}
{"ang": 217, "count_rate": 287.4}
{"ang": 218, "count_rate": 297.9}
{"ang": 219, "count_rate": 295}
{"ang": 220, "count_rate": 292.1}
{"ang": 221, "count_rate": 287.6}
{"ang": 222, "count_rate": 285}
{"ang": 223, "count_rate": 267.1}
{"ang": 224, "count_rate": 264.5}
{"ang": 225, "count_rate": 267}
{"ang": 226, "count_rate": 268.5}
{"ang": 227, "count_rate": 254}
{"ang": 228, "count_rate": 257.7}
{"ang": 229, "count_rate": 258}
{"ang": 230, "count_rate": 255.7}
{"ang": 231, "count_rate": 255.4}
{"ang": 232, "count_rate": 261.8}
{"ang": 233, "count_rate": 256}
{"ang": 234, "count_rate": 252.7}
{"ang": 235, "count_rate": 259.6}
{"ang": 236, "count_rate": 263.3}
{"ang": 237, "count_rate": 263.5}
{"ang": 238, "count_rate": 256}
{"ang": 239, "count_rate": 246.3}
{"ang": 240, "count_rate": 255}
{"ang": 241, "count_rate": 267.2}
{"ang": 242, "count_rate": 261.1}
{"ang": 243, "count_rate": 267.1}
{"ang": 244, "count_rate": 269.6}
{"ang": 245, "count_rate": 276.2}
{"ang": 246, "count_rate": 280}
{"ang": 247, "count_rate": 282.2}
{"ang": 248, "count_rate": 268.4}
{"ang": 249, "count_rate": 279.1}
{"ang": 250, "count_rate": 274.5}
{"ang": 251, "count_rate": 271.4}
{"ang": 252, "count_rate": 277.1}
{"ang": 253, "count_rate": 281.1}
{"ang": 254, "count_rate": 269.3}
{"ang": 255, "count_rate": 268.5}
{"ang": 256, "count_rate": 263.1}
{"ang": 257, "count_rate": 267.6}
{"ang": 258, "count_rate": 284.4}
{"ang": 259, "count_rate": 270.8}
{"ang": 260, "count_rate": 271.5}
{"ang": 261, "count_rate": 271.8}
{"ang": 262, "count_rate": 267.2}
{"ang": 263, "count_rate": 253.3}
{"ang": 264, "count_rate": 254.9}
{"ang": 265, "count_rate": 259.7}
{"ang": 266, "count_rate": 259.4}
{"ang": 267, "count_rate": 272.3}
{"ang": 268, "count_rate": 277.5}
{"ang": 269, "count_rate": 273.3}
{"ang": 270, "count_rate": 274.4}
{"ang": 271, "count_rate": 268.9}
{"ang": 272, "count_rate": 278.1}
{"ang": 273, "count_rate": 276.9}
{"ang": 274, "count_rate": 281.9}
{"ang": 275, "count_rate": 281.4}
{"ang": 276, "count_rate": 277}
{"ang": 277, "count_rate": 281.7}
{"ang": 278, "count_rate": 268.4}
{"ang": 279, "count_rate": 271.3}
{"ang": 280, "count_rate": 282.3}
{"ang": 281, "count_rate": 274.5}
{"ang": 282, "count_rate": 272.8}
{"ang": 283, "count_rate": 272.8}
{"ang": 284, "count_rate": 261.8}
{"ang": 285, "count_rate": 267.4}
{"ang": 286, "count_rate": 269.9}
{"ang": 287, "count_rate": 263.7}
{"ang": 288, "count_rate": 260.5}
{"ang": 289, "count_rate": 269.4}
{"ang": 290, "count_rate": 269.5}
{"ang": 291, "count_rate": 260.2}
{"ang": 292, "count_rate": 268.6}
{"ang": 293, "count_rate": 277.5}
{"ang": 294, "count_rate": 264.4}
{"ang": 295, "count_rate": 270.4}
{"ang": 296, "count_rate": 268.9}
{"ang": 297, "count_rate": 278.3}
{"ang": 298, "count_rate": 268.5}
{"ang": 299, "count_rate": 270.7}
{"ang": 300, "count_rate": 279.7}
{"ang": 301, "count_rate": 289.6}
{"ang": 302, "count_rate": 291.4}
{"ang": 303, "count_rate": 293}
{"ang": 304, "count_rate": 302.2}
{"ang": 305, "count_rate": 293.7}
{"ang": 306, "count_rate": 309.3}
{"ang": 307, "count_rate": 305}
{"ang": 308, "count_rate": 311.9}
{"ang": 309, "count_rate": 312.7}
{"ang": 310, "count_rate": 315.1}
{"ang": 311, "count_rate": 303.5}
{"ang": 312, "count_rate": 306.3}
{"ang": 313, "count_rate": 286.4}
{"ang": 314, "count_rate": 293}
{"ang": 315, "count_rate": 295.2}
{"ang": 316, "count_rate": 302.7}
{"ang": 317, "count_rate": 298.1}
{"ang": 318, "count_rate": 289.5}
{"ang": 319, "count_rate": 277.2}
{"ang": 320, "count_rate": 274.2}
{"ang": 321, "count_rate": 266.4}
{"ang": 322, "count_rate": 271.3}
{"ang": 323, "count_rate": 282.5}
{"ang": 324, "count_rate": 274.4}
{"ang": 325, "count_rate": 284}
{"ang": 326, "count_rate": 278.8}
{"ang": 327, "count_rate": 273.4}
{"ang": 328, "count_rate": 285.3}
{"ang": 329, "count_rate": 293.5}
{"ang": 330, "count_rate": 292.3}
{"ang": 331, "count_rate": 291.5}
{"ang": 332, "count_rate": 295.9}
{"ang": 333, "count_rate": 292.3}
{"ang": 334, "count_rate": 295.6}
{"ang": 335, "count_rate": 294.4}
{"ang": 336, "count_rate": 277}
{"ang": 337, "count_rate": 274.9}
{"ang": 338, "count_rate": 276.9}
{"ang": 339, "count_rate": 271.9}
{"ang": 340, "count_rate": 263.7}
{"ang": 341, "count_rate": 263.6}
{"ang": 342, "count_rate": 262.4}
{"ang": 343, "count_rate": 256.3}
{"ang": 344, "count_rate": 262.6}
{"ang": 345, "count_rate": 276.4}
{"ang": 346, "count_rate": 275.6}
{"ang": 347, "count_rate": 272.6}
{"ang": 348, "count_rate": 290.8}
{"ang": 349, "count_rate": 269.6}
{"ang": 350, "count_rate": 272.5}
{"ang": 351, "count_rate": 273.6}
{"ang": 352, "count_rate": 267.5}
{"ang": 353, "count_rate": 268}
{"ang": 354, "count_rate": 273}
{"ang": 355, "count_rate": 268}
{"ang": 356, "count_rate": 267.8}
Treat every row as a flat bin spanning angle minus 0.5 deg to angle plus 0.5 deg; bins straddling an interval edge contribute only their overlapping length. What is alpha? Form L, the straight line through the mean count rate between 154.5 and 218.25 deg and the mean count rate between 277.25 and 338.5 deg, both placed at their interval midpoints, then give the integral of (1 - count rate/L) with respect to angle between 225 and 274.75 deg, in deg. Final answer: 3.5 deg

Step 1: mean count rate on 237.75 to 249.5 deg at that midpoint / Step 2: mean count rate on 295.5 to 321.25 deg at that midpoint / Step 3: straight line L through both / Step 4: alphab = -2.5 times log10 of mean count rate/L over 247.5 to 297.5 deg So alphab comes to 0.03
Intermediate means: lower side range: 268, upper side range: 292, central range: 271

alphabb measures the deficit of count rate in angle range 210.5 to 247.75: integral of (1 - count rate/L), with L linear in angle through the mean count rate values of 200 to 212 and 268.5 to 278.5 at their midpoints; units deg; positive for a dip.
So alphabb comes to 2.70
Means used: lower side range 299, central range 270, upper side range 276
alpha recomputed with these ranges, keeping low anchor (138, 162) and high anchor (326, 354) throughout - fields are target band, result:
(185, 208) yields -2.1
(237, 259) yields 0.5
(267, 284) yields 0.1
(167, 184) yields -0.7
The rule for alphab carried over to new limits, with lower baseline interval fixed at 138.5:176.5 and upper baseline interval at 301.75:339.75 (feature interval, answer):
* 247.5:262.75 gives 0.05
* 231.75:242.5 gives 0.10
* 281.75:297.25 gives 0.08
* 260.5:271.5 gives 0.08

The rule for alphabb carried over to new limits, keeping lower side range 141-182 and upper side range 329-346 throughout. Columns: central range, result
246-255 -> 0.1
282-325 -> -0.6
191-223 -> -1.6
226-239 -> 1.0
